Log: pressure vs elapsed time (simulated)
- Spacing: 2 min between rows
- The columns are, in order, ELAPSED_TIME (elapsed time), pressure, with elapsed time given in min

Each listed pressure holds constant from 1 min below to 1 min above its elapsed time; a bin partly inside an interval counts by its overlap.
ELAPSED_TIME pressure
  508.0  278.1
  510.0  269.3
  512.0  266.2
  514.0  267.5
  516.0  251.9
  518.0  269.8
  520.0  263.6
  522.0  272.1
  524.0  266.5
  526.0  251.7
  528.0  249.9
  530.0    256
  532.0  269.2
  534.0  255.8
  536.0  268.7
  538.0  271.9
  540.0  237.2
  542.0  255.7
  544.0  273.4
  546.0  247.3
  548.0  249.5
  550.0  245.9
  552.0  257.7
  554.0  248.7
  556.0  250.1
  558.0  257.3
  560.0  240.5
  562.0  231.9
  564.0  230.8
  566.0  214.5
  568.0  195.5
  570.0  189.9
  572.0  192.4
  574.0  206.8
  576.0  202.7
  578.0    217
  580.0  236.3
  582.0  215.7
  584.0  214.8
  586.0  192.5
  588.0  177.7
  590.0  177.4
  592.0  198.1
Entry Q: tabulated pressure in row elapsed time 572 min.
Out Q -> 192.4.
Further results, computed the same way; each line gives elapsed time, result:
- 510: 269.3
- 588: 177.7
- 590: 177.4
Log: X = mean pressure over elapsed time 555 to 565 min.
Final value 242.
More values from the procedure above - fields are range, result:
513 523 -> 265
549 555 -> 251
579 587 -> 215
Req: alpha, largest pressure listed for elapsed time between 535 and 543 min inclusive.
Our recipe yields 271.9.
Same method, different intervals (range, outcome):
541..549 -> 273.4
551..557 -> 257.7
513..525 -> 272.1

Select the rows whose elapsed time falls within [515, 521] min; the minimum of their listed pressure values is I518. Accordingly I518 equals 251.9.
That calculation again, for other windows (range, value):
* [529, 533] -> 256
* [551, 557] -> 248.7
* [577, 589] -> 177.7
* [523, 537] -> 249.9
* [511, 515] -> 266.2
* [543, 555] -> 245.9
